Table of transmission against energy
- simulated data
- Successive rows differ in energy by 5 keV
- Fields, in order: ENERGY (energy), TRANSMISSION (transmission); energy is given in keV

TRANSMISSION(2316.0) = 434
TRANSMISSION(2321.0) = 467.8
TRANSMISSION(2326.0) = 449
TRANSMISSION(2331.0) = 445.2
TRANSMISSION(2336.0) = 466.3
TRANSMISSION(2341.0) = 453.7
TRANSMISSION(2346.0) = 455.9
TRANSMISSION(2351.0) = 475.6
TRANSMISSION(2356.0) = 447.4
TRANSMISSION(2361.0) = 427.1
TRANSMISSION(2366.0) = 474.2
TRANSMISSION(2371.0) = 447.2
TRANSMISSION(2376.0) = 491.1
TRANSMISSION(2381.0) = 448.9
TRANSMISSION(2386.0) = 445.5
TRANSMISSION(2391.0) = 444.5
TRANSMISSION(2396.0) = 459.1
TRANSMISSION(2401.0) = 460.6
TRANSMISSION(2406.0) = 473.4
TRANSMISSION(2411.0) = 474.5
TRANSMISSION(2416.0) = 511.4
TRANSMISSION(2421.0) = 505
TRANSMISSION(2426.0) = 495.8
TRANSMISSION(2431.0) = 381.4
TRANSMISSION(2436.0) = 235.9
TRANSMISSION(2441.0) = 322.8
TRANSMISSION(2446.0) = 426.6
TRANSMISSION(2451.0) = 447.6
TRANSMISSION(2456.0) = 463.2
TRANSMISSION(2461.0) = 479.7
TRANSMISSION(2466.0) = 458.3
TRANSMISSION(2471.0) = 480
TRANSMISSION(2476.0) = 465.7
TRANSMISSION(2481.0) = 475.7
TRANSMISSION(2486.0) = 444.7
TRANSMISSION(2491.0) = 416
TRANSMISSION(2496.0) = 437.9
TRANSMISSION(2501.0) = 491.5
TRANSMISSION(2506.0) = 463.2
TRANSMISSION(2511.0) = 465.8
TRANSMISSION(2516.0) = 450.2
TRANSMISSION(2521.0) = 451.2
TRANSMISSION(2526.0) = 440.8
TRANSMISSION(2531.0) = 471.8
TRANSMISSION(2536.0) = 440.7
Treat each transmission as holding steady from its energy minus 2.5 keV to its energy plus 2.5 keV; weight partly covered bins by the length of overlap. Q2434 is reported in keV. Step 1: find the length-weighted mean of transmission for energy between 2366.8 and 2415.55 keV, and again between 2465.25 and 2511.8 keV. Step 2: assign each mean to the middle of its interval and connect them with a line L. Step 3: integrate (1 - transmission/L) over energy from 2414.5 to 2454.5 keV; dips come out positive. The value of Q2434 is 4.08 keV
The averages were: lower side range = 463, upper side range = 460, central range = 415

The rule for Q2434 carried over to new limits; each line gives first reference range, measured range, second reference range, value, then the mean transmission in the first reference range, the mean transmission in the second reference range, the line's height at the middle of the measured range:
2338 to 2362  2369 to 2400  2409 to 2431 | 0.8 keV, 454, 484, 469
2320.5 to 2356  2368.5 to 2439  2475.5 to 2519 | 1.5 keV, 458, 456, 457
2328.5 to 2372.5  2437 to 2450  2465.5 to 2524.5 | 2.6 keV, 455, 458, 457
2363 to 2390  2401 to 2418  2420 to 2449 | -2.5 keV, 460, 390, 420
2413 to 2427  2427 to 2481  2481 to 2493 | 5.6 keV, 504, 440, 472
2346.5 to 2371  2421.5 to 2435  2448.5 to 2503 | 0.9 keV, 455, 460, 458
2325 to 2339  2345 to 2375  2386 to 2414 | 0.1 keV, 454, 462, 457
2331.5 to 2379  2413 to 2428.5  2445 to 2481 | -1.4 keV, 459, 463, 461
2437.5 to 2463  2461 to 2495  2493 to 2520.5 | -1.4 keV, 419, 460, 439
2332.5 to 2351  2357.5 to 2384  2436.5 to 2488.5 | -0.1 keV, 460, 438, 455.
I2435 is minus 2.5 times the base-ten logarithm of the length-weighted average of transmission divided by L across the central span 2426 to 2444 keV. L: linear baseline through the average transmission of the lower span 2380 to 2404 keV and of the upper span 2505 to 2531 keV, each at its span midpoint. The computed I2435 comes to 0.307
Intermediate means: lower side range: 452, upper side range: 455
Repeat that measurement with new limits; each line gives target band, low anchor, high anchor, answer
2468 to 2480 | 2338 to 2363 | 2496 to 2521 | -0.027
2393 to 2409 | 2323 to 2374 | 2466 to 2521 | -0.019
